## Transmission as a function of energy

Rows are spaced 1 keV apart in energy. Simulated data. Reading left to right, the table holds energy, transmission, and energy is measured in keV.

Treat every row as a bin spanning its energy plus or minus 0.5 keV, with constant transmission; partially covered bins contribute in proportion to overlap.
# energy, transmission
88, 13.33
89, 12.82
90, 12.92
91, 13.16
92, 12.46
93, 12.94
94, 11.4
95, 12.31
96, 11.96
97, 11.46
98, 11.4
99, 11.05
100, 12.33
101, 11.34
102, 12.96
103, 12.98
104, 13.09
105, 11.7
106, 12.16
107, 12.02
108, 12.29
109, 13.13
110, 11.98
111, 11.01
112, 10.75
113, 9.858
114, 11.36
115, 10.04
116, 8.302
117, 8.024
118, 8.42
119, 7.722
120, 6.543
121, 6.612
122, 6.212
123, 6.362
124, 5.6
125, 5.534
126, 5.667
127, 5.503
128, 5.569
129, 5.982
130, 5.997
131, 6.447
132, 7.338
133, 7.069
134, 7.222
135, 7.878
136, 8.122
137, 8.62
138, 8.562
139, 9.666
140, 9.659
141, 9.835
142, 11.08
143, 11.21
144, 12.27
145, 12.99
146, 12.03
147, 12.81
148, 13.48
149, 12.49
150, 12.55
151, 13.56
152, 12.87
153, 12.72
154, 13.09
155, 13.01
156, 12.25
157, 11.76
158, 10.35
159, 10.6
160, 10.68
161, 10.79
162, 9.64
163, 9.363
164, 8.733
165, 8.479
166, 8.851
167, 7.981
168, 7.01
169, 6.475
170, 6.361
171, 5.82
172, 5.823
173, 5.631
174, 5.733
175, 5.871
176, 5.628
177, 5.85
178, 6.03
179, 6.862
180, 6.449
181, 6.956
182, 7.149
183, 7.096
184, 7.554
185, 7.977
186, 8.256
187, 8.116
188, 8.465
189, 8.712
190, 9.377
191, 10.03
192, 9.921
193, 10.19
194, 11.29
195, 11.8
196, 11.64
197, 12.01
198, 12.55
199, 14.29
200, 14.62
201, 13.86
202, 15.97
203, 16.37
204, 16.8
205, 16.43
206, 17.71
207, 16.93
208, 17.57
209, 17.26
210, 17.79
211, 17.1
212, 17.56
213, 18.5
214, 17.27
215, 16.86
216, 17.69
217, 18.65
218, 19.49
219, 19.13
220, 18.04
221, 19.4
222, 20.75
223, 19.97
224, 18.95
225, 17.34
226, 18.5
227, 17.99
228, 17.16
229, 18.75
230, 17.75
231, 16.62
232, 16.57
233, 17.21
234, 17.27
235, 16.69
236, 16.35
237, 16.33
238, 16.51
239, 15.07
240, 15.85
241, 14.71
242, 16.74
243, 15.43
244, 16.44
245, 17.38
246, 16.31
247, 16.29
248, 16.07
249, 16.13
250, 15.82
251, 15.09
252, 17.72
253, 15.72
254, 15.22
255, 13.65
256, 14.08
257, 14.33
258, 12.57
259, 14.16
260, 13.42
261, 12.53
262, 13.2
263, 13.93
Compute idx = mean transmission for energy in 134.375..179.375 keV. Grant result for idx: 9.58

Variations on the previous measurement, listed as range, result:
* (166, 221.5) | 11.8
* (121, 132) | 5.99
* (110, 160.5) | 9.49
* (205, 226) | 18.2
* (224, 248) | 16.8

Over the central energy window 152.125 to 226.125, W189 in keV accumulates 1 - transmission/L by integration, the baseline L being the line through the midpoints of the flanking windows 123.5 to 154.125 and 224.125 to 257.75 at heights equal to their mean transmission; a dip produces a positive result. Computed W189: 5.48 keV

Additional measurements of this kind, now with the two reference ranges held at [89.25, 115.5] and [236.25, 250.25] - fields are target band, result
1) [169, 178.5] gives 5.5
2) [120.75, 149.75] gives 9.8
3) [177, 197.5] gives 8.1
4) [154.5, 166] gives 2.7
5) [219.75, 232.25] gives -2.2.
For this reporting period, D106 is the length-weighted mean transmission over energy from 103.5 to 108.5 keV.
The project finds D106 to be 12.3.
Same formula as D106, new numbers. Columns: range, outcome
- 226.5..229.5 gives 18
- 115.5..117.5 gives 8.16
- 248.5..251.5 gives 15.7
